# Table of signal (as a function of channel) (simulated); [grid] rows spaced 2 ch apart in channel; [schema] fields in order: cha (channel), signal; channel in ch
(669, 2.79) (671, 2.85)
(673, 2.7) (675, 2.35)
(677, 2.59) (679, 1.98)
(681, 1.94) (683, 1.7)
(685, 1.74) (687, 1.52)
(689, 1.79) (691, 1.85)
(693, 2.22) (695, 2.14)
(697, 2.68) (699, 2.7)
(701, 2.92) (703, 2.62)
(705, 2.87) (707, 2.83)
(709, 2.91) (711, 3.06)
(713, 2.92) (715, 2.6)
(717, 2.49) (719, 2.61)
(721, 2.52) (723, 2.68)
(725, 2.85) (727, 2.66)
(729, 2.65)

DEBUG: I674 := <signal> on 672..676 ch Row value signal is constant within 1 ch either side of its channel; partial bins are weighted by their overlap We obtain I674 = 2.53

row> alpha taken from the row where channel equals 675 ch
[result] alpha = 2.35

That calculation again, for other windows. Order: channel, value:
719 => 2.61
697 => 2.68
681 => 1.94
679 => 1.98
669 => 2.79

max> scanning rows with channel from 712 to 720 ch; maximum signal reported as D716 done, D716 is 2.92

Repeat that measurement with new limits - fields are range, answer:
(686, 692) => 1.85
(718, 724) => 2.68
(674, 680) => 2.59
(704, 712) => 3.06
